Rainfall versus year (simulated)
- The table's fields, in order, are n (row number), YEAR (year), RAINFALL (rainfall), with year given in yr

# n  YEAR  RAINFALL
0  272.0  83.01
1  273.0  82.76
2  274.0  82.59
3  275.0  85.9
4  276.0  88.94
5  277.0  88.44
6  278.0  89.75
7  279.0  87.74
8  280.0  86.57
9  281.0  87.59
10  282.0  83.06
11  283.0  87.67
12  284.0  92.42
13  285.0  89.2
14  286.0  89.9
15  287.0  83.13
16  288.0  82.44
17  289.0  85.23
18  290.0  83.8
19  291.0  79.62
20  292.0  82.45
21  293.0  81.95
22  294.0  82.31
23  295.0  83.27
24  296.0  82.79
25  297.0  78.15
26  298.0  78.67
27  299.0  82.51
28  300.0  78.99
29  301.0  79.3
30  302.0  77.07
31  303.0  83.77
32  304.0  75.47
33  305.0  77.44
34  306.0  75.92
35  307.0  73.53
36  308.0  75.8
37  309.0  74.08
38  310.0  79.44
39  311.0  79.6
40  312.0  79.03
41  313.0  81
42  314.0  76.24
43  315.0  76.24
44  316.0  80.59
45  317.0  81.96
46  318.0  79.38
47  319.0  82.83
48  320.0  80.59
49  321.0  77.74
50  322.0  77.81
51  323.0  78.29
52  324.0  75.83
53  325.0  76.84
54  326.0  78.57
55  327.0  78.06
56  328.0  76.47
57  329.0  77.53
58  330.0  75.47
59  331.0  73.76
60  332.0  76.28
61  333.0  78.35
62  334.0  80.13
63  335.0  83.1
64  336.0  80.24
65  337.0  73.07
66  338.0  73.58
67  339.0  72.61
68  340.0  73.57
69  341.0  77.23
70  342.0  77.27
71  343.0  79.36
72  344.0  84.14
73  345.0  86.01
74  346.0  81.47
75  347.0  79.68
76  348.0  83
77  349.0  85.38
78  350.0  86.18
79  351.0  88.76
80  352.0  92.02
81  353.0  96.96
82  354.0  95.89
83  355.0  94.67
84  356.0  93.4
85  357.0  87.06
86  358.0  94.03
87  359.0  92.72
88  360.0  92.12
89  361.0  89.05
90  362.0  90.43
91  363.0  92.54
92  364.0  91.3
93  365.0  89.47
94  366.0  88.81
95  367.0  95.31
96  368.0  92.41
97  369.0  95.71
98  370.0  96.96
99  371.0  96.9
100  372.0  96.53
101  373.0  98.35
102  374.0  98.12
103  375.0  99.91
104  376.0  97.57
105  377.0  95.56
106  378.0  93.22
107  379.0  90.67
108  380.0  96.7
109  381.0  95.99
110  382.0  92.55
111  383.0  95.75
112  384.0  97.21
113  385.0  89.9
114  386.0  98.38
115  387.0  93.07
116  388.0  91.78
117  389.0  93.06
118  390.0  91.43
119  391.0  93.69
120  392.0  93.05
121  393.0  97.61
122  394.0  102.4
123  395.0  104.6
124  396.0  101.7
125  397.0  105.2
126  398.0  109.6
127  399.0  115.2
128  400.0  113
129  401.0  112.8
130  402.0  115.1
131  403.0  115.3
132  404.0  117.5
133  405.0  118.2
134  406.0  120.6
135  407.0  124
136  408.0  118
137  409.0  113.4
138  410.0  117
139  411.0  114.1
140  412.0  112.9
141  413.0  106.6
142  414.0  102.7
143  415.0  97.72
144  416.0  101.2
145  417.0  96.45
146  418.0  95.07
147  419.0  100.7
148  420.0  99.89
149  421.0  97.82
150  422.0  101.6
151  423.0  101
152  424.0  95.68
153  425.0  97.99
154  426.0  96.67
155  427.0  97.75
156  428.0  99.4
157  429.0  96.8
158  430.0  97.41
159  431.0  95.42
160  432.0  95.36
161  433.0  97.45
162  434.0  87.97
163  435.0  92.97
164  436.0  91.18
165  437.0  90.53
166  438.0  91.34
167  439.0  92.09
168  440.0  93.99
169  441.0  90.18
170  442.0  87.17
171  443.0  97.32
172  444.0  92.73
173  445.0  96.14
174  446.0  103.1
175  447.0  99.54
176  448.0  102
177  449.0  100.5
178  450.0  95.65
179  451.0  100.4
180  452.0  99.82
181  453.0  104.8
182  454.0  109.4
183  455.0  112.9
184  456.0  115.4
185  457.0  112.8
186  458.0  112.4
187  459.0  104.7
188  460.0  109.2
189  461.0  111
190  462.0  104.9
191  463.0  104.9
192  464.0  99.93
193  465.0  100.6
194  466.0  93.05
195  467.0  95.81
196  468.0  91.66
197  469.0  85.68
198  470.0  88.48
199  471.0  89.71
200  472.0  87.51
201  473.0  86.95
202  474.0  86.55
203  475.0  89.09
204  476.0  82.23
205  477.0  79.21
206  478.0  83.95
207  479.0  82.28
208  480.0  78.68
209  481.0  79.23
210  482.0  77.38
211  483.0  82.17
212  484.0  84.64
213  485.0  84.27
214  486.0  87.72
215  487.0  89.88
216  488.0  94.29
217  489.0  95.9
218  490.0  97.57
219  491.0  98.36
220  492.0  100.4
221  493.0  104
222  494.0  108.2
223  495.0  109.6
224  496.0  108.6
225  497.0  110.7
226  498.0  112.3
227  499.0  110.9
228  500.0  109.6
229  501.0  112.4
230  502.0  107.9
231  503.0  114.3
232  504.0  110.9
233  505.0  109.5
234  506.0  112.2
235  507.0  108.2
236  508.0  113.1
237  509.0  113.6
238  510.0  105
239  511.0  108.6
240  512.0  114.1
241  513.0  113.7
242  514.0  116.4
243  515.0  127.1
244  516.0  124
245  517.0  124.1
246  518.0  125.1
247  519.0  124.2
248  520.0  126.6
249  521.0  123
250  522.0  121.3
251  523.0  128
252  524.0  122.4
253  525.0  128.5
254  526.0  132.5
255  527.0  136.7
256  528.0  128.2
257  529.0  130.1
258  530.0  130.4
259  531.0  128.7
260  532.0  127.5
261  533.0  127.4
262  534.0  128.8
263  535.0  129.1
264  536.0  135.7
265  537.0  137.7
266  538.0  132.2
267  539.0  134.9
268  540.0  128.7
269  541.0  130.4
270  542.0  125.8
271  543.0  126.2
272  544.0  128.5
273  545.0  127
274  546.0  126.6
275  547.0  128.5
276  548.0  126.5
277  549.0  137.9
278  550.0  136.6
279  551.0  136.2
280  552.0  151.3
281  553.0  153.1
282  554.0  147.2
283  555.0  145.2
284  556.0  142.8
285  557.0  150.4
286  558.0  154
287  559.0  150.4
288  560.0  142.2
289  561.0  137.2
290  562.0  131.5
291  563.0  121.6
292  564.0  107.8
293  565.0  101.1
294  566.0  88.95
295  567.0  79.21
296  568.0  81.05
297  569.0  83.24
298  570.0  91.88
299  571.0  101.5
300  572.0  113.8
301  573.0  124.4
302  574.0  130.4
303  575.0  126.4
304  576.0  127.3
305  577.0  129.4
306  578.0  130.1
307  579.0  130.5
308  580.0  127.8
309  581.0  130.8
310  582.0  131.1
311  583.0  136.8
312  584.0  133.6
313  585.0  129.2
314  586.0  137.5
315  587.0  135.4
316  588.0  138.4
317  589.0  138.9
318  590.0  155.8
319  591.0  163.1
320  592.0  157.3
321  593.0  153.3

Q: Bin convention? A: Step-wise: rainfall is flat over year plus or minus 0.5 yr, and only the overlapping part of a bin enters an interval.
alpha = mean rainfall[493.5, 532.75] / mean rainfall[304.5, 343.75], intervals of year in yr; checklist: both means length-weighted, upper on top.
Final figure 1.53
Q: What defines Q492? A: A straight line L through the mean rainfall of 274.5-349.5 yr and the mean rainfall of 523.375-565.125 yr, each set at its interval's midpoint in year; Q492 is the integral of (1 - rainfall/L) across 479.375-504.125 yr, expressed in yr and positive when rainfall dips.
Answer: 4.7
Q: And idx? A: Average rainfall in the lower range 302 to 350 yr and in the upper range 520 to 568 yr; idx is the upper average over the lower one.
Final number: 1.65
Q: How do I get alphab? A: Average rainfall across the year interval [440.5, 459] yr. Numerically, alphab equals 102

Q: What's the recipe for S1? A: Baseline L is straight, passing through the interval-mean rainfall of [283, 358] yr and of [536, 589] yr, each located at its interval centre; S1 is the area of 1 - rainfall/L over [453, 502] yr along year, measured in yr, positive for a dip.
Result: 6.22 yr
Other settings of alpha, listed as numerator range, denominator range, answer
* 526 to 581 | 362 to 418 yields 1.26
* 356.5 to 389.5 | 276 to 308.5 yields 1.13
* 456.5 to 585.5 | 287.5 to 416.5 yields 1.28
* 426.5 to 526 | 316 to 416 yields 1.10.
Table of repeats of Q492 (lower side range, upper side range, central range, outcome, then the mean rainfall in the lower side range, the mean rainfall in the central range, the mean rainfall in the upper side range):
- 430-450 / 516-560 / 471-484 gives 3.1 yr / 94.7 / 83.3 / 133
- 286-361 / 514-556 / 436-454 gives 2.2 yr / 81.2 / 96.5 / 131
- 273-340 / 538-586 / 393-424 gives -2.8 yr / 80.5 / 108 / 127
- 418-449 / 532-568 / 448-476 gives 1.3 yr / 96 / 99.5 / 130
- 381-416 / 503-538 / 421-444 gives 3.2 yr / 105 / 94.9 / 123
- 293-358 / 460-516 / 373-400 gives -3.1 yr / 80.5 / 97.8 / 99.5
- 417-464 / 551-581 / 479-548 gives -0.3 yr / 99.4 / 115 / 125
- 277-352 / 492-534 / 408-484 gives 5.8 yr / 80.6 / 97.1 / 118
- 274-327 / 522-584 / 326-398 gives 2.7 yr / 81.5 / 89.4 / 128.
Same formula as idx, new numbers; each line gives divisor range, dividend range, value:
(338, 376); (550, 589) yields 1.42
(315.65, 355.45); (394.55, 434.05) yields 1.30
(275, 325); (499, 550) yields 1.51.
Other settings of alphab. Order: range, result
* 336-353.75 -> 81.9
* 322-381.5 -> 86.5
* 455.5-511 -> 98.8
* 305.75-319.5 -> 78.3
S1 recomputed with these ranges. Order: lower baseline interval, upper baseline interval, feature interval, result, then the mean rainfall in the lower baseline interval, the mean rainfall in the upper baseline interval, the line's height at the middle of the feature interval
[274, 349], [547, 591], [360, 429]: -3.3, 80.5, 128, 96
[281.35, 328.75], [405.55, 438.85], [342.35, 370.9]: -0.1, 80.4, 101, 89.5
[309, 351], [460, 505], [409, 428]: -2.8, 78.9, 96.1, 88.9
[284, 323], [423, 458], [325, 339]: 1.2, 80.4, 98.2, 84.1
